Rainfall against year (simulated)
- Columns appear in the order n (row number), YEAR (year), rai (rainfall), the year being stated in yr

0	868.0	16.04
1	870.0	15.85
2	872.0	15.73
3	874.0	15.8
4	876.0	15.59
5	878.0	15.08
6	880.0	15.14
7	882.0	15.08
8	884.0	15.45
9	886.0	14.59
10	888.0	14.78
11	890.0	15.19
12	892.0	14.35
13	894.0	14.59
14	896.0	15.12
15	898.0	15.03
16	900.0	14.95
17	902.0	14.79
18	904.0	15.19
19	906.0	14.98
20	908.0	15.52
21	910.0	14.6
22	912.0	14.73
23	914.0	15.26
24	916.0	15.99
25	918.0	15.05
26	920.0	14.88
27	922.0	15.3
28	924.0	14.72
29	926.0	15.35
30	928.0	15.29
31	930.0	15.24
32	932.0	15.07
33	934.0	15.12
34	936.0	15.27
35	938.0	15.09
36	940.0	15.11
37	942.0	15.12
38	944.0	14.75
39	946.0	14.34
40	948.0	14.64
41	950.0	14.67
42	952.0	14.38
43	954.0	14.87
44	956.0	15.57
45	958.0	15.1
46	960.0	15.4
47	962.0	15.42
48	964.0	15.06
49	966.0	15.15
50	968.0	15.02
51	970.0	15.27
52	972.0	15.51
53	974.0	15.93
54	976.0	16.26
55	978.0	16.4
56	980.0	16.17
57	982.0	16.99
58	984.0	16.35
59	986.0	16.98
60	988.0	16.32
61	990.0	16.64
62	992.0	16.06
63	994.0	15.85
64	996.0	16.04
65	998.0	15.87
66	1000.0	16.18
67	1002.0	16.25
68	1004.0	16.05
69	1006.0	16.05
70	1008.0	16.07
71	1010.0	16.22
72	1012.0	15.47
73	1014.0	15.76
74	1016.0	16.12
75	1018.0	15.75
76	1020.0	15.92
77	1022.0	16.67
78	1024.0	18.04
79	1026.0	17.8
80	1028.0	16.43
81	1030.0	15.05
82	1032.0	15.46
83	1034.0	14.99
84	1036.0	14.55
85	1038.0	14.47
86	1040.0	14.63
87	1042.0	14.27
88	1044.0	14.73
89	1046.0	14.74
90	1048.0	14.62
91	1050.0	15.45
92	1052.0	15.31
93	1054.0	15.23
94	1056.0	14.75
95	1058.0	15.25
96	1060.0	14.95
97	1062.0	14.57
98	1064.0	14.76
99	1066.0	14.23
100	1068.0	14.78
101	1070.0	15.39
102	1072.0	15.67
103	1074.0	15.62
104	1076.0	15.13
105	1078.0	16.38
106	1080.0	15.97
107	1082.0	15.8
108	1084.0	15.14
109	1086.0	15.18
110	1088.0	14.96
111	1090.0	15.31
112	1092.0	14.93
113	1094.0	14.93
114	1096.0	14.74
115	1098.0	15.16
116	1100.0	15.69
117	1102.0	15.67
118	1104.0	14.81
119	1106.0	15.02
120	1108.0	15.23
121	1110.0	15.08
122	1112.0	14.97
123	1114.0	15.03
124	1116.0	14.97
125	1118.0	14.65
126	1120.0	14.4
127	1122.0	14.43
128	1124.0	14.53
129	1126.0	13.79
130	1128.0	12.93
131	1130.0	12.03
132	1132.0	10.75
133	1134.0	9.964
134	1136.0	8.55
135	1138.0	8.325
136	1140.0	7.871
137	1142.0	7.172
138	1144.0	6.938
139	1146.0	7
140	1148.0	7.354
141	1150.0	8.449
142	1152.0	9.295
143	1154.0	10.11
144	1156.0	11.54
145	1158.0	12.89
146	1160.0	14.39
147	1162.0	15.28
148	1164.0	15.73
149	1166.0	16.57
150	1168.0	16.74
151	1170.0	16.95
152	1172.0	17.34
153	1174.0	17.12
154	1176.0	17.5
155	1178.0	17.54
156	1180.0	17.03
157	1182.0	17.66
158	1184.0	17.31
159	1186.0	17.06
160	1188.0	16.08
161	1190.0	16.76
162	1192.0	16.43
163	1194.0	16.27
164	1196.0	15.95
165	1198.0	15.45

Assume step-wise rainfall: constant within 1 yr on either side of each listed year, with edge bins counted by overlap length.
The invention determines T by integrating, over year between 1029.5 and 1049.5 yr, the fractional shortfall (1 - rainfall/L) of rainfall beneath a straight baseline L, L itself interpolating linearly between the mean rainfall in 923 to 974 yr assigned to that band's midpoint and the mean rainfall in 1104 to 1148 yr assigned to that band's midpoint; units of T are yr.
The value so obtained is -1.8 yr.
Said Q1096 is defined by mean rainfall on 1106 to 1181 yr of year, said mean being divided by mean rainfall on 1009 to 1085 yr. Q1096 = 0.8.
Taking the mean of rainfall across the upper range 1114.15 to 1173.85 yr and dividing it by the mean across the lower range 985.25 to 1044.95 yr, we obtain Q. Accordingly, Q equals 0.77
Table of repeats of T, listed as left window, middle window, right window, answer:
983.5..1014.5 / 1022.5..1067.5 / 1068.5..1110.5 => 1.49 yr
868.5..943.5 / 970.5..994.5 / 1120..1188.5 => -2.94 yr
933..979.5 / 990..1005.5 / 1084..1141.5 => -1.34 yr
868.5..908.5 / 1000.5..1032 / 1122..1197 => -4.17 yr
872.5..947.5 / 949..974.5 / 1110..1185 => -0.90 yr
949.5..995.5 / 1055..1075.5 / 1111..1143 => -2.15 yr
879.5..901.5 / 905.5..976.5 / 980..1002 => 2.22 yr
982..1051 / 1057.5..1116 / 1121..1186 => -3.48 yr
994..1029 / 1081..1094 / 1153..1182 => 0.59 yr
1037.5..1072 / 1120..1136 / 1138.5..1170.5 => -0.21 yr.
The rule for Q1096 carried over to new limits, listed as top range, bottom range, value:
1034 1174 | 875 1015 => 0.90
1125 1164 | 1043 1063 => 0.69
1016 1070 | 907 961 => 1.02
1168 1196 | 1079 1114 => 1.12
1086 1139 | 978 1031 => 0.85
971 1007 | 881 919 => 1.08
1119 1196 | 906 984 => 0.88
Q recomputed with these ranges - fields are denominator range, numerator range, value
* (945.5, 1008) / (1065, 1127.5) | 0.96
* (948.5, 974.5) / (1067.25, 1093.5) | 1.02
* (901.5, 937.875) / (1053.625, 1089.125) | 1.00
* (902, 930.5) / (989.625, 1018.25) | 1.06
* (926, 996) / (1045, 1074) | 0.97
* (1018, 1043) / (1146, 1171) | 0.81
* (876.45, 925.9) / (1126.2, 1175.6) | 0.79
